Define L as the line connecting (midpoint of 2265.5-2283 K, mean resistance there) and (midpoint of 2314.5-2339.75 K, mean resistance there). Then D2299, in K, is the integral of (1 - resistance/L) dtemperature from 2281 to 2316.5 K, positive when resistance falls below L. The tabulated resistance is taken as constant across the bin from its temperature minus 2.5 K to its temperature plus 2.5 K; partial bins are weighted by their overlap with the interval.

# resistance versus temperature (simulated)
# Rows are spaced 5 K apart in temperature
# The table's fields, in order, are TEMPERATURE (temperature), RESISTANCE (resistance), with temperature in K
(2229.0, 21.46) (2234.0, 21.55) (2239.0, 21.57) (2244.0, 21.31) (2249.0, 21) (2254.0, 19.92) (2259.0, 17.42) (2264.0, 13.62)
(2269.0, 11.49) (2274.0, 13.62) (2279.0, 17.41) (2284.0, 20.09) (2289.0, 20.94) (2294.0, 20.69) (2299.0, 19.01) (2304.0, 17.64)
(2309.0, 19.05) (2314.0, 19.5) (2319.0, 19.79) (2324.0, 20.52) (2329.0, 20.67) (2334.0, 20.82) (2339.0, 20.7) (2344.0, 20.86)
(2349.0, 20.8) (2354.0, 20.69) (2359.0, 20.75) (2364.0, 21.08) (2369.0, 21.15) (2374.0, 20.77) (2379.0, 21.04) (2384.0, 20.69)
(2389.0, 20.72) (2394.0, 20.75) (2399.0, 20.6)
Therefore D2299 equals -4.8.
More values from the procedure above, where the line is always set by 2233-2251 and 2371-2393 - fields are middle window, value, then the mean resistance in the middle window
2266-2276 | 4.09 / 12.6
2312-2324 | 0.70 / 19.8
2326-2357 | 0.32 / 20.8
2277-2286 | 1.04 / 18.8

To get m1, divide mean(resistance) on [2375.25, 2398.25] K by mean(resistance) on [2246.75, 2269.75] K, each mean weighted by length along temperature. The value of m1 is 1.2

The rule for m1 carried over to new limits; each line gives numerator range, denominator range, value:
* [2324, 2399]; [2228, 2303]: 1.11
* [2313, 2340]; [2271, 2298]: 1.10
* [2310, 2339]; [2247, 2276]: 1.25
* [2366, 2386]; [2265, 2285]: 1.38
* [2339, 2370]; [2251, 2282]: 1.33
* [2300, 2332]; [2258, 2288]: 1.24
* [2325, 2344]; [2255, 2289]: 1.28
